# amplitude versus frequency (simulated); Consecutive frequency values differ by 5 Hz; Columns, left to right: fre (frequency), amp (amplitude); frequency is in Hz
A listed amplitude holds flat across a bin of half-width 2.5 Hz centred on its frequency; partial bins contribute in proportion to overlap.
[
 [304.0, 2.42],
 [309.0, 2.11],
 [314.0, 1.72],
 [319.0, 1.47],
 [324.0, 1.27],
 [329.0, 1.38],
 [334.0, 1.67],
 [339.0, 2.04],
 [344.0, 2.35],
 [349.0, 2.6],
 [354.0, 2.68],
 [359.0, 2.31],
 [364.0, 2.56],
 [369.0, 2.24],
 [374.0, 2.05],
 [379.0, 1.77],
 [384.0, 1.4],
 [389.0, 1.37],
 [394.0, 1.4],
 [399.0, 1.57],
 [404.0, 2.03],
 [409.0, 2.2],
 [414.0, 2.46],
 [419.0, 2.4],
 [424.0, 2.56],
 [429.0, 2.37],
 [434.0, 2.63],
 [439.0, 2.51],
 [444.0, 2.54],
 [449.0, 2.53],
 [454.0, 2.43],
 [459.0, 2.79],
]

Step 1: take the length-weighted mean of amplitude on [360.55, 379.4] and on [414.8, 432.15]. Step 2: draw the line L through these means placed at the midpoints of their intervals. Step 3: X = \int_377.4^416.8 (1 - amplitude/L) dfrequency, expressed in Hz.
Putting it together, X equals 9.41 Hz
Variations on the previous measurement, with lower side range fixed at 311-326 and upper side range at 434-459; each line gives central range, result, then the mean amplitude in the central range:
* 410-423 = -0.65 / 2.42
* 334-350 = -4.62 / 2.2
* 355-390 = -1.53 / 2.01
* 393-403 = 2.68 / 1.58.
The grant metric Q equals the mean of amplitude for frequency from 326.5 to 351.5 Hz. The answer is 2.01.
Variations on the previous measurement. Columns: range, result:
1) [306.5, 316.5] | 1.91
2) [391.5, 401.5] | 1.49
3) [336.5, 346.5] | 2.19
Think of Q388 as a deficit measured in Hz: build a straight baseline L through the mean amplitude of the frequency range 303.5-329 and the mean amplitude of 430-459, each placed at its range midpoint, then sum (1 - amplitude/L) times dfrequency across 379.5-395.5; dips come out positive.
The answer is 5.4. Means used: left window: 1.71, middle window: 1.44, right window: 2.54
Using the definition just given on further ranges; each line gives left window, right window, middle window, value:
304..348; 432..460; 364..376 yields -0.86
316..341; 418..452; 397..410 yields 1.84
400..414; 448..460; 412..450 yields -2.53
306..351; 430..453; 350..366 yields -3.97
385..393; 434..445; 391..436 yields -4.84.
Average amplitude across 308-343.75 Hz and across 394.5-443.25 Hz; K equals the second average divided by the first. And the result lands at 1.35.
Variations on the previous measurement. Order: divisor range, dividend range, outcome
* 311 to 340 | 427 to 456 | 1.59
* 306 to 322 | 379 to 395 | 0.82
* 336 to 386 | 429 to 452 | 1.15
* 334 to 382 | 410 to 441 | 1.10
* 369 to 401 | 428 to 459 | 1.54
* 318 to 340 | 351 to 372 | 1.59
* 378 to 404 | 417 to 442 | 1.62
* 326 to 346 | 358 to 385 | 1.13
